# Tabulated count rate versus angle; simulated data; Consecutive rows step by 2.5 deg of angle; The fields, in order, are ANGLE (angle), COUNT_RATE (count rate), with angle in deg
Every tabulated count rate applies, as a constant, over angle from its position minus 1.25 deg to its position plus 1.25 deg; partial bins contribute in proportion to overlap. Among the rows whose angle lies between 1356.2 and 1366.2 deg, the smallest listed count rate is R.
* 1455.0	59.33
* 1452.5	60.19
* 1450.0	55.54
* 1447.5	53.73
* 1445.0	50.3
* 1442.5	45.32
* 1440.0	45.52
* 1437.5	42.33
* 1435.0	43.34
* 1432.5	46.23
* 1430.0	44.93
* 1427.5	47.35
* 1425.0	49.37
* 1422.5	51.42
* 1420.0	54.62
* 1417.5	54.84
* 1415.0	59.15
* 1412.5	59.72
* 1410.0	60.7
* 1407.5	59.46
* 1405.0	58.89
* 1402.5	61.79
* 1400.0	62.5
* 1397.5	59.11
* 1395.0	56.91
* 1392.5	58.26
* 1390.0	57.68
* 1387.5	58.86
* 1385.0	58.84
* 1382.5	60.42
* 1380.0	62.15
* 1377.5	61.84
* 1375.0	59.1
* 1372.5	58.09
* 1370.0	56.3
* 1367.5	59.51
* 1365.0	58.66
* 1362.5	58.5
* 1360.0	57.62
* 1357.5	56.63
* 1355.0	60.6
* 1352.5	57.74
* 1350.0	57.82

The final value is 56.63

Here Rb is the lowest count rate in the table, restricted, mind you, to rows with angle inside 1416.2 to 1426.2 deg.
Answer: 49.37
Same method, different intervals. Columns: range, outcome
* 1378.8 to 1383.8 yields 60.42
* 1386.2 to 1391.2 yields 57.68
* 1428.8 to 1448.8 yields 42.33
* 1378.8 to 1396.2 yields 56.91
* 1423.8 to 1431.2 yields 44.93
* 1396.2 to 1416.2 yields 58.89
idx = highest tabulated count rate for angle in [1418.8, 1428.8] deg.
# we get 54.62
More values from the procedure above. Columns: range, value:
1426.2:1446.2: 50.3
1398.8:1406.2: 62.5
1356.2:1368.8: 59.51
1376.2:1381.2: 62.15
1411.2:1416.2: 59.72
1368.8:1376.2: 59.1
